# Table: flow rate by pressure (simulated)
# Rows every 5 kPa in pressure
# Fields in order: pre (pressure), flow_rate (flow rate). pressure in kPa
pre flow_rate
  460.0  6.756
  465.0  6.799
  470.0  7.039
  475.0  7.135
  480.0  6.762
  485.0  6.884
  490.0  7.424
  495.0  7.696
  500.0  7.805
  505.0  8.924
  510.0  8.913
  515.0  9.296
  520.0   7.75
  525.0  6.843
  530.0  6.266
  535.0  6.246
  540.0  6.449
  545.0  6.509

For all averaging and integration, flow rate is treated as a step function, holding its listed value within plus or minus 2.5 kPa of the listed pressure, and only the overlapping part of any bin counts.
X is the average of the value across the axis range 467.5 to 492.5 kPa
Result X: 7.05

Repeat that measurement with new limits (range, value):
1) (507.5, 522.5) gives 8.65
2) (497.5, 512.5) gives 8.55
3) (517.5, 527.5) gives 7.3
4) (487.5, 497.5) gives 7.56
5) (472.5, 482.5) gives 6.95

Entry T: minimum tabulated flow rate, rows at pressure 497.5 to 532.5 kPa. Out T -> 6.266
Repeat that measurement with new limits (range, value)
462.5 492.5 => 6.762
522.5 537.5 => 6.246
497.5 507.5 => 7.805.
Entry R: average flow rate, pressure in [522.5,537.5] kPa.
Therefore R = 6.45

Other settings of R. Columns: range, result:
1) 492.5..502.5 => 7.75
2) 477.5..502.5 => 7.31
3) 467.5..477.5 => 7.09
